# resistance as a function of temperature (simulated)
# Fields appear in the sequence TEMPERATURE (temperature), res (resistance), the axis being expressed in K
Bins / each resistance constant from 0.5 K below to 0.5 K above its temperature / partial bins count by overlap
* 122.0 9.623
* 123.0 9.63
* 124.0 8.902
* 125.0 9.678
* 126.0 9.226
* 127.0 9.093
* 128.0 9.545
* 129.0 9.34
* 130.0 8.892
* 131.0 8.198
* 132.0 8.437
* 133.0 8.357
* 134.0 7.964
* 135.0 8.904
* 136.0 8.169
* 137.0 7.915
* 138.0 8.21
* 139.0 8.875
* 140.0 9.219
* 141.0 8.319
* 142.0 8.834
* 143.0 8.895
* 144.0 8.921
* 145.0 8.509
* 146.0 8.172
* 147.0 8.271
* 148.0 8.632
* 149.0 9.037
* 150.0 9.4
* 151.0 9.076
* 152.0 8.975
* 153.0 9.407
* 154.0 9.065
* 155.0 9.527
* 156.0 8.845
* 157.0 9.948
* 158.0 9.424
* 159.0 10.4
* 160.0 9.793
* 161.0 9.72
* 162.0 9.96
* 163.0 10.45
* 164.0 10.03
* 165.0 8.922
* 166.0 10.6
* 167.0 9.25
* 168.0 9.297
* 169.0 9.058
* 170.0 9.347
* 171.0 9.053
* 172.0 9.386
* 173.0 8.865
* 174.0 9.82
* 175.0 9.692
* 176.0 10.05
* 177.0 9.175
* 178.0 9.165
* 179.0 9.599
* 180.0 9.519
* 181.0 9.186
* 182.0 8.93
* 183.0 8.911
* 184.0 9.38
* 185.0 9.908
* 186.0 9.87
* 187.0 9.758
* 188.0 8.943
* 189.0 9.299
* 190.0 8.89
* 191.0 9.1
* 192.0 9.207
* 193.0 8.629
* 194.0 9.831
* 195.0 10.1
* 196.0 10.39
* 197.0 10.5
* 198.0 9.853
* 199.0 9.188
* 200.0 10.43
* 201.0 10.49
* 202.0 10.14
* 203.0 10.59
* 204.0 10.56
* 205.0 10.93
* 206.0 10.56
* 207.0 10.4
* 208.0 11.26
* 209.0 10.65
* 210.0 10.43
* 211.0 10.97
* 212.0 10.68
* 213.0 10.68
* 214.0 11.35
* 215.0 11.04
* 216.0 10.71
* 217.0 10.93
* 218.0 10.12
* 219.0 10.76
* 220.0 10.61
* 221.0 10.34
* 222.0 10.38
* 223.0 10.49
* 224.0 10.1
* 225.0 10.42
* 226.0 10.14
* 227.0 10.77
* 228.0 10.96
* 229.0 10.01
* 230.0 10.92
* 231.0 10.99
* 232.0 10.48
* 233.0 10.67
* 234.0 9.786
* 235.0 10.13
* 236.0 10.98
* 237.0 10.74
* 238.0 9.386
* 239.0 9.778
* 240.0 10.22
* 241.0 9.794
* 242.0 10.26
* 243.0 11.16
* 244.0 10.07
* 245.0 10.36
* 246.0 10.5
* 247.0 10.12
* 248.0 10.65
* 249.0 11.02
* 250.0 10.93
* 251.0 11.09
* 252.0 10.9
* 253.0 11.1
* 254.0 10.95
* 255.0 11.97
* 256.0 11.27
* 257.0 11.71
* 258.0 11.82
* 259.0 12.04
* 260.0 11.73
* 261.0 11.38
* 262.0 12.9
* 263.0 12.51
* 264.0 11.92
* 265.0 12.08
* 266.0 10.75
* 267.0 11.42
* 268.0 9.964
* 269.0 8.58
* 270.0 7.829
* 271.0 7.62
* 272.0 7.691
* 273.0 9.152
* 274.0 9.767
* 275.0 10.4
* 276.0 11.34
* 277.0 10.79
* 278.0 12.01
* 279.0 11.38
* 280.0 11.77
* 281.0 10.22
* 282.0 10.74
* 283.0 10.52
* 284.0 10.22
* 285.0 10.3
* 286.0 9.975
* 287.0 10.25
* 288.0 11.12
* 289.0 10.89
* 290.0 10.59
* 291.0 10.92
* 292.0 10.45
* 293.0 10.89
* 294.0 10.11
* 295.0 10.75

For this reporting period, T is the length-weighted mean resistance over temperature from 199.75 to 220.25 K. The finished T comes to 10.7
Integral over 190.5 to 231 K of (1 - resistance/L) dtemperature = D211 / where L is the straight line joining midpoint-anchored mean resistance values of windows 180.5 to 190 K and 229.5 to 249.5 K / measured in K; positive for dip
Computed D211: -2.32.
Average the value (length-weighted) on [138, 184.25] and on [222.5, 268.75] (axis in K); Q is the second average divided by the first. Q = 1.17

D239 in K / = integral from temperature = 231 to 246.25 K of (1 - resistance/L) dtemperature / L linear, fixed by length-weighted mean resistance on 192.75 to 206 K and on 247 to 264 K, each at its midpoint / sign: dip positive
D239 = 1.1 K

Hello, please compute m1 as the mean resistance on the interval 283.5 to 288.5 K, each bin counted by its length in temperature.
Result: 10.4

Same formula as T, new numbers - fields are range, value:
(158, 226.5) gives 9.95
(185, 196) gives 9.43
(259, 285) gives 10.6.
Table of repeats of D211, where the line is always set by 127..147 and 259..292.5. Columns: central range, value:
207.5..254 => -2.86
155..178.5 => -1.39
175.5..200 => -0.39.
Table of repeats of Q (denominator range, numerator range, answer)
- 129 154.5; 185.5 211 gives 1.15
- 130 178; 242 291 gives 1.18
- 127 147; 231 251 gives 1.21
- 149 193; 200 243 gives 1.12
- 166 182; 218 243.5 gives 1.11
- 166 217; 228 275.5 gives 1.07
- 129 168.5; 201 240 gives 1.16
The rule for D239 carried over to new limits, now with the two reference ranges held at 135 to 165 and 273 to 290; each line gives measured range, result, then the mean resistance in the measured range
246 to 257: -0.7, 11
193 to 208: -0.9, 10.3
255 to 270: -1.3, 11.3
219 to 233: -0.7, 10.5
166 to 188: 0.0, 9.41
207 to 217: -1.0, 10.8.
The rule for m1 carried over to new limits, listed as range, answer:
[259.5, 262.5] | 12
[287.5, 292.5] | 10.8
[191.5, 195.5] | 9.44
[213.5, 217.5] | 11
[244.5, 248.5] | 10.4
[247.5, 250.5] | 10.9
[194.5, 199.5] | 10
